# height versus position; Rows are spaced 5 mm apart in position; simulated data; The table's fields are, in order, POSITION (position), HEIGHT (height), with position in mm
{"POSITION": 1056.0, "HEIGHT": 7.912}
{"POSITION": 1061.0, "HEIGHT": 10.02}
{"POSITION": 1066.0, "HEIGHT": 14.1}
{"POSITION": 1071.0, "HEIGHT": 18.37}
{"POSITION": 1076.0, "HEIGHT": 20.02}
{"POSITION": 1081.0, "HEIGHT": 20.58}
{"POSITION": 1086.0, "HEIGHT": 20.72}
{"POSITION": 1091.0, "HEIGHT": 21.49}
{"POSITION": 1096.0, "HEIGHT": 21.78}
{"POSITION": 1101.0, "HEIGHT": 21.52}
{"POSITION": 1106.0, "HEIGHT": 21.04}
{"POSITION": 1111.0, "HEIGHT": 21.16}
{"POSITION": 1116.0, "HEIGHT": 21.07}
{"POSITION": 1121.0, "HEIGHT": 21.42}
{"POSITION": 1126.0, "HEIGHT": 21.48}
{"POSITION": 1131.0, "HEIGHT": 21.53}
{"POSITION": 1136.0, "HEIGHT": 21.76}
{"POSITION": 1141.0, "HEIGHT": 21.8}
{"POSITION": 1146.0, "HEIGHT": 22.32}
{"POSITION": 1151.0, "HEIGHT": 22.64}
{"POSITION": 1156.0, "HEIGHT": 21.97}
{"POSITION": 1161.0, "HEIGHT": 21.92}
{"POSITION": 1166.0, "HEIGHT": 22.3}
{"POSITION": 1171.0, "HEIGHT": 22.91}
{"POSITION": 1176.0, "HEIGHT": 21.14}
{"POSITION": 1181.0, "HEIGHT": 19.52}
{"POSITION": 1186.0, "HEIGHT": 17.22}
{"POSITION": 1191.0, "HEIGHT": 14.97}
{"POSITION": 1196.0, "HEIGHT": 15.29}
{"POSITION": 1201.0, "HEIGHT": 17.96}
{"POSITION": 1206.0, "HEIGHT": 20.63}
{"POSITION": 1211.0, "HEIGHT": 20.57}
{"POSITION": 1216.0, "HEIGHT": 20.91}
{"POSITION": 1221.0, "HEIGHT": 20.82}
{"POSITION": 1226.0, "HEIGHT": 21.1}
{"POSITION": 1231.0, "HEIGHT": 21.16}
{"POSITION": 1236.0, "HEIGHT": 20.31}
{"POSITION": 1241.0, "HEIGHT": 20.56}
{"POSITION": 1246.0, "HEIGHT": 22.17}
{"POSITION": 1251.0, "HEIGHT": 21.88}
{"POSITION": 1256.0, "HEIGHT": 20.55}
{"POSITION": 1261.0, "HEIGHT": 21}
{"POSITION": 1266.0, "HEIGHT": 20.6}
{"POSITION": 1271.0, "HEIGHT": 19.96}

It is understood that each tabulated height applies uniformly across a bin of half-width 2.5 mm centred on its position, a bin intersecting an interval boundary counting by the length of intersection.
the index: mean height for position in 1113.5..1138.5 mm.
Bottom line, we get 21.5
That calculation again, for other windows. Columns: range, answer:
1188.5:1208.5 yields 17.2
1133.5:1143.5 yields 21.8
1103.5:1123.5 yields 21.2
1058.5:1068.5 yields 12.1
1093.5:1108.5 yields 21.4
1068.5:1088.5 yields 19.9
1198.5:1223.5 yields 20.2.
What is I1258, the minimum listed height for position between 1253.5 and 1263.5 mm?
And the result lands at 20.55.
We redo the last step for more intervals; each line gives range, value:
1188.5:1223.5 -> 14.97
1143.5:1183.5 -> 19.52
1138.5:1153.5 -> 21.8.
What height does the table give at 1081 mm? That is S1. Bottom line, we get 20.58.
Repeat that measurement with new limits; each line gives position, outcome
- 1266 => 20.6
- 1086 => 20.72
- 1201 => 17.96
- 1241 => 20.56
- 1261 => 21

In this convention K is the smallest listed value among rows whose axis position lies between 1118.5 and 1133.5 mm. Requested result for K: 21.42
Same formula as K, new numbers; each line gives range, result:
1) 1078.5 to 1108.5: 20.58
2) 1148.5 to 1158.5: 21.97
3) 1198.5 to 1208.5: 17.96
